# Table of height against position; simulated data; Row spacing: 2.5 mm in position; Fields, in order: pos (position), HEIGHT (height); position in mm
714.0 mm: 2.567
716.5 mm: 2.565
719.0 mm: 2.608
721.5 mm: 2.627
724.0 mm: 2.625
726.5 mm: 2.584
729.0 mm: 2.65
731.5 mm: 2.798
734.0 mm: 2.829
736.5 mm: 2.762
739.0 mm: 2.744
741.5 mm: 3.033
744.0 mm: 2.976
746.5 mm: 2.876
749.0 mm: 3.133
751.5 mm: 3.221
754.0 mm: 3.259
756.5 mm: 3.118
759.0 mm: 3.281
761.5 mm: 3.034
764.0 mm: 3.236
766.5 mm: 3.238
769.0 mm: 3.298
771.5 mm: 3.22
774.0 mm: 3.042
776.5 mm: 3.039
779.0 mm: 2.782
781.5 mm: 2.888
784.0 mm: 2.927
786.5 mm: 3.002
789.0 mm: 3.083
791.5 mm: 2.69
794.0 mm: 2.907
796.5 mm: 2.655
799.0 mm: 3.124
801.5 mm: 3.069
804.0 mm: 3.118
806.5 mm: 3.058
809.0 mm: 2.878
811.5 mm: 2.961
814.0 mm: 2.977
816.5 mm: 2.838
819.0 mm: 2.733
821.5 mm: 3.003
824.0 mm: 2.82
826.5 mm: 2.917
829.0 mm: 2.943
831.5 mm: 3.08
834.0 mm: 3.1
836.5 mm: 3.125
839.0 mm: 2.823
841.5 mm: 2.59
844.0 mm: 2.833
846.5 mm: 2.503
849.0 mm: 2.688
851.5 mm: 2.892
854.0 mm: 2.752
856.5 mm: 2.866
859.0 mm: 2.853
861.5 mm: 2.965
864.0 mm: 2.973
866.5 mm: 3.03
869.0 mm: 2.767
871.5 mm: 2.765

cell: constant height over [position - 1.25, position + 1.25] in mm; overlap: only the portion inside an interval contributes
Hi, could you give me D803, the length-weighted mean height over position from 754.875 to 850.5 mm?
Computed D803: 2.96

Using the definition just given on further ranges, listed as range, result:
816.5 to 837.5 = 2.96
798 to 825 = 2.96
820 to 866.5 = 2.88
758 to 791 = 3.07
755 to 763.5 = 3.16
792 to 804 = 2.94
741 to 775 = 3.14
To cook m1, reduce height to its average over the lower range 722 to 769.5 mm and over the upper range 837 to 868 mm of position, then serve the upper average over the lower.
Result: 0.9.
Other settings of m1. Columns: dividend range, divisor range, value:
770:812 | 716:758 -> 1.04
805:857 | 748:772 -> 0.90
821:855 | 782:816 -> 0.97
